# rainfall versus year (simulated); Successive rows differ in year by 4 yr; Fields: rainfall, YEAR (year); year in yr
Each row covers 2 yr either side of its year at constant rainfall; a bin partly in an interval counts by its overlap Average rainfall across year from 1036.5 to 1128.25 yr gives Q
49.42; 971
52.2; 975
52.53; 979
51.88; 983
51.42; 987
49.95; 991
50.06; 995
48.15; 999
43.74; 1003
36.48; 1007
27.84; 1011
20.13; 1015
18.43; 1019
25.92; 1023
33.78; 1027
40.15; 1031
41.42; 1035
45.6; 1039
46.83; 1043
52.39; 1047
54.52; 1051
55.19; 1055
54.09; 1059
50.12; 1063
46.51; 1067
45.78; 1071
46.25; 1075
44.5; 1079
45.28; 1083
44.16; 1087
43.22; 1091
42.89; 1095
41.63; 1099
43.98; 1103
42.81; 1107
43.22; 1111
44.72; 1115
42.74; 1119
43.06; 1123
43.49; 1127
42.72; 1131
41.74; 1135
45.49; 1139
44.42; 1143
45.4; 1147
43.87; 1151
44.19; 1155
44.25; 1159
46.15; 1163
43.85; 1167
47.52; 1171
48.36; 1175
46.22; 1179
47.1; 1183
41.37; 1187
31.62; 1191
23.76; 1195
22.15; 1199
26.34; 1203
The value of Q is 46.2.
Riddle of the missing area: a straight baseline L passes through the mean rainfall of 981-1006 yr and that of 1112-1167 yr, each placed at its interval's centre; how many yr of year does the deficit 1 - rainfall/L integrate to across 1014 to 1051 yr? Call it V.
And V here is 7.68 yr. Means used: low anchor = 48.7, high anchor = 44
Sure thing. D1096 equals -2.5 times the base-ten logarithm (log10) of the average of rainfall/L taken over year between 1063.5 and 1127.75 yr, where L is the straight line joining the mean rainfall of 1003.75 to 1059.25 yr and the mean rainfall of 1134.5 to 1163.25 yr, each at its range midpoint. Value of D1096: -0.05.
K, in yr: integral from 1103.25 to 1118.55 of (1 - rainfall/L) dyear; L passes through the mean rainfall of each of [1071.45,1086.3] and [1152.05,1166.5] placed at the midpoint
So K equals 0.51 yr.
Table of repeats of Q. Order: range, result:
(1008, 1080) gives 41.5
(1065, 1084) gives 45.7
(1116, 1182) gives 44.6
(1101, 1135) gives 43.2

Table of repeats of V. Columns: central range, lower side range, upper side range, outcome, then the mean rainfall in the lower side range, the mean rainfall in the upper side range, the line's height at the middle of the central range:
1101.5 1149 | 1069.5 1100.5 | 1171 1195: -0.5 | 44.2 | 41.7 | 43.2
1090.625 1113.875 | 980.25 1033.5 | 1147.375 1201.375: -1.8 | 38.5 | 40.8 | 39.8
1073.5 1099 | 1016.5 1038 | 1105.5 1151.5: -3.4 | 32.3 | 43.6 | 38.9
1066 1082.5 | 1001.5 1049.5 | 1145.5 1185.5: -2.6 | 36.2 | 45.6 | 39.5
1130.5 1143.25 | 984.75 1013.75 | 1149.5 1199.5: -0.6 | 43.4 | 41.3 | 41.8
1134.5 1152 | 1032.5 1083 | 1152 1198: -0.3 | 48.4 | 41.8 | 43.6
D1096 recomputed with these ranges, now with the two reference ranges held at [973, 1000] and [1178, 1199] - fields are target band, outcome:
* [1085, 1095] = 0.00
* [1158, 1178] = -0.22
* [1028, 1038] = 0.17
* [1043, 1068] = -0.13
